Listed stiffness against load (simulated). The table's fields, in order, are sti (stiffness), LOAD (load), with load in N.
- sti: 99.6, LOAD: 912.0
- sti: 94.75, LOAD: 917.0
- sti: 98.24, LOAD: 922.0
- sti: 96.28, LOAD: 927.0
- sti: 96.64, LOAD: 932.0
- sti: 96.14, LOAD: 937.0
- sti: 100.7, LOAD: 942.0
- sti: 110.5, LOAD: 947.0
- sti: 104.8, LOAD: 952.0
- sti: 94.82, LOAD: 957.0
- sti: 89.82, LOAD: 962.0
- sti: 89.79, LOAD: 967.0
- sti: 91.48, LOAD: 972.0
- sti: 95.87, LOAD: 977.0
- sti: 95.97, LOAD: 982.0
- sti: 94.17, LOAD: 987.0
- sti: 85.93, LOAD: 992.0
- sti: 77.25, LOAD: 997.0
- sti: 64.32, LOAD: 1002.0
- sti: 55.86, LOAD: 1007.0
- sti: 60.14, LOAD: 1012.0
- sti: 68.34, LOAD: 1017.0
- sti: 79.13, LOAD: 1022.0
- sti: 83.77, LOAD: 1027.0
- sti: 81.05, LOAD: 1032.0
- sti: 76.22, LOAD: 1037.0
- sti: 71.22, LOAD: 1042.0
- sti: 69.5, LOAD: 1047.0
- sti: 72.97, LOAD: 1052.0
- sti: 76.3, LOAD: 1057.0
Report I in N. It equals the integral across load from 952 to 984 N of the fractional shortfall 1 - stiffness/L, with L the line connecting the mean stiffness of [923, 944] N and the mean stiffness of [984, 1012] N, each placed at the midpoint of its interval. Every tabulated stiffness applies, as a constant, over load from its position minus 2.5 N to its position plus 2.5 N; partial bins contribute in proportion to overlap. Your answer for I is -3.30 N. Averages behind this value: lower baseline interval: 97.4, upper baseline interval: 74.5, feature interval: 93.8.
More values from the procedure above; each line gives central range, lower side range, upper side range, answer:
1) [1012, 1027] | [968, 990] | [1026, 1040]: 1.8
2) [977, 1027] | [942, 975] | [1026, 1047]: 5.1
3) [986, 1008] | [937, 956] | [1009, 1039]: 2.4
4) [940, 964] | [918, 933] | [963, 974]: -1.9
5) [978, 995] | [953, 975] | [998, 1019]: -3.1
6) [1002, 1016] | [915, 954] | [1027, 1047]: 3.8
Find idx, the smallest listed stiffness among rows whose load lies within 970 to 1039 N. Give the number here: 55.86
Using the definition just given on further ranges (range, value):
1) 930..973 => 89.79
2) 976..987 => 94.17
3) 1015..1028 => 68.34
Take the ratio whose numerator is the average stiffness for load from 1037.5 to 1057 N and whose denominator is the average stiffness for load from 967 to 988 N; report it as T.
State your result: 0.77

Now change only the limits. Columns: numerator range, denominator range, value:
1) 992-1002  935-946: 0.76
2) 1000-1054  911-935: 0.73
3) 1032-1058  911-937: 0.76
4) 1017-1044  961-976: 0.85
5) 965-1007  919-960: 0.85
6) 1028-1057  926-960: 0.75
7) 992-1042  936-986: 0.75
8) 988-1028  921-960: 0.72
